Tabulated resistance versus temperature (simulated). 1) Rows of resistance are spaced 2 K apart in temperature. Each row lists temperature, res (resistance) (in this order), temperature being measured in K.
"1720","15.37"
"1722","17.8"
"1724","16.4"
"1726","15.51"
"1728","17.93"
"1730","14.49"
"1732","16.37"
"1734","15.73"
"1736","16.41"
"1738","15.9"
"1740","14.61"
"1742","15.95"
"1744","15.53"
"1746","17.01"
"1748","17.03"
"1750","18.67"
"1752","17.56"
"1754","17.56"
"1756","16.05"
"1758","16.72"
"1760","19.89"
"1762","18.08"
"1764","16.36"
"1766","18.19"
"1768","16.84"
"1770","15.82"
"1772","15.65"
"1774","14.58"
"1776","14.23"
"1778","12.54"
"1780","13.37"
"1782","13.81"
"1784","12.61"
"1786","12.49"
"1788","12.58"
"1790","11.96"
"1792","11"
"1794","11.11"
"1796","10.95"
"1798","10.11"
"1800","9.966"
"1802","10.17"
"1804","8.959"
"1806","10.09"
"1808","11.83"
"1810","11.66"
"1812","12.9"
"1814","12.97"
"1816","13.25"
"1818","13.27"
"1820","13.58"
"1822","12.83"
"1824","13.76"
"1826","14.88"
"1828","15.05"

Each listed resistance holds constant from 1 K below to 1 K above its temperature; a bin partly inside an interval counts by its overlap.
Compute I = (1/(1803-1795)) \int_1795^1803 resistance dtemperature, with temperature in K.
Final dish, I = 10.3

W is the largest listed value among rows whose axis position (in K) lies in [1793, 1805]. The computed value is 11.11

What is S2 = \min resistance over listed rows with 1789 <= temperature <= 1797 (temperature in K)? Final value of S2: 10.95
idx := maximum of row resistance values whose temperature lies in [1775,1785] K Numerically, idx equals 14.23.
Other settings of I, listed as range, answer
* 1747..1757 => 17.4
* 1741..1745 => 15.7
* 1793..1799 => 10.7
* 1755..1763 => 17.7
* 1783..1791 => 12.4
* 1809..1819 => 12.8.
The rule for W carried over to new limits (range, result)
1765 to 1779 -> 18.19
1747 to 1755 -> 18.67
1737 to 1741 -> 15.9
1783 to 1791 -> 12.61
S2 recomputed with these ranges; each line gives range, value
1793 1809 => 8.959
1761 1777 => 14.23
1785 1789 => 12.49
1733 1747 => 14.61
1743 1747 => 15.53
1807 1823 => 11.66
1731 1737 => 15.73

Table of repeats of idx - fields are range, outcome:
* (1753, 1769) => 19.89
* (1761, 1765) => 18.08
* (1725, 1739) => 17.93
